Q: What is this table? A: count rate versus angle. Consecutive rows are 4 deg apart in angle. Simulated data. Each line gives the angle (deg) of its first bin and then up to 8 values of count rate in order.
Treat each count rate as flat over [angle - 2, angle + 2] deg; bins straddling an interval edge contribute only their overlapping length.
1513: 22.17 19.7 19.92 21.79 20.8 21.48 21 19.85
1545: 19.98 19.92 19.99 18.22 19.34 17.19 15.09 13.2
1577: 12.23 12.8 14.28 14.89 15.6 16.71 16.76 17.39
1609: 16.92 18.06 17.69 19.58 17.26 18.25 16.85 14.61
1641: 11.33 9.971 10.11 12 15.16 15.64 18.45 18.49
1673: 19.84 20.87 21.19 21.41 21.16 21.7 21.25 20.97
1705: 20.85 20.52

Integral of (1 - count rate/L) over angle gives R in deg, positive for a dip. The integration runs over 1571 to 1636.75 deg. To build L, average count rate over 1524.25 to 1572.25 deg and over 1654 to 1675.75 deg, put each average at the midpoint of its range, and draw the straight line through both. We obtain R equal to 8.1 deg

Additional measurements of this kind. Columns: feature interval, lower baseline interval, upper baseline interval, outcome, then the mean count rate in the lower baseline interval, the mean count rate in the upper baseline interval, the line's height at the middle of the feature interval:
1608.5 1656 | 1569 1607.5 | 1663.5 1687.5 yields 6.0 deg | 14.9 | 20.1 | 17.5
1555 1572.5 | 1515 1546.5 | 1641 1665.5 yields 1.4 deg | 20.6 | 13.1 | 18.6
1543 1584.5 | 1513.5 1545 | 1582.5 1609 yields 3.7 deg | 20.7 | 16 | 18.2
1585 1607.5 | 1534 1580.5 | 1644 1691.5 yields 1.9 deg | 17.7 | 17.2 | 17.6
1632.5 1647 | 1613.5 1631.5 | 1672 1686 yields 4.7 deg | 18.1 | 20.9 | 19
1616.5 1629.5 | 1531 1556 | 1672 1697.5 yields 1.6 deg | 20.3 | 21.1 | 20.7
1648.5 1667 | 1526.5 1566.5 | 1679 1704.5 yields 5.6 deg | 19.8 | 21.3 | 20.9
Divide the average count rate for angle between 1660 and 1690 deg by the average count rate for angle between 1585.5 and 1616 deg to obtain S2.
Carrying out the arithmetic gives 1.2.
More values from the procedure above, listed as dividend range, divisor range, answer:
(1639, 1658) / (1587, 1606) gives 0.71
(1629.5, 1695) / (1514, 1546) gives 0.82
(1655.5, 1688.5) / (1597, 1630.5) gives 1.08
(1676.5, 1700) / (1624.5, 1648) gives 1.48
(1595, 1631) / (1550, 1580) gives 1.07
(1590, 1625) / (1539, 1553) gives 0.87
